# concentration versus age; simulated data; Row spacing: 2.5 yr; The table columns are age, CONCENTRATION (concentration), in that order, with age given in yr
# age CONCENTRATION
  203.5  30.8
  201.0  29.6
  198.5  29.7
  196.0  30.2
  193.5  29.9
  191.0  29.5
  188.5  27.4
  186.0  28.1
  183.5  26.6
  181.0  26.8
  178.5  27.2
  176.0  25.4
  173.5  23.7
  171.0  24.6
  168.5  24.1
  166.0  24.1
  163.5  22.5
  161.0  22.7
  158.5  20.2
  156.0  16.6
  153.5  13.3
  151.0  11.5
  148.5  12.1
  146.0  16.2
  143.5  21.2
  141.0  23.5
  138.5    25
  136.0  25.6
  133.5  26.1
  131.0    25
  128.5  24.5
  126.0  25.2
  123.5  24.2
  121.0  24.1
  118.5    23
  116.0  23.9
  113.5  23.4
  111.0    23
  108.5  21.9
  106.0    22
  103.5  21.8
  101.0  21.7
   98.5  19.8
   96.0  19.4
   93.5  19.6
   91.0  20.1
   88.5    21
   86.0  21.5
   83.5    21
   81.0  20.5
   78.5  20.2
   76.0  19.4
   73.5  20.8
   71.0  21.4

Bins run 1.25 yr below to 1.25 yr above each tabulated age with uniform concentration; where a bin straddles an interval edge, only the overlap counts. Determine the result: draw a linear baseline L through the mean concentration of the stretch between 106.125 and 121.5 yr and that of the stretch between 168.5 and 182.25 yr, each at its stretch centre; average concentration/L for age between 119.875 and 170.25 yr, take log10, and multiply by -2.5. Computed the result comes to 0.13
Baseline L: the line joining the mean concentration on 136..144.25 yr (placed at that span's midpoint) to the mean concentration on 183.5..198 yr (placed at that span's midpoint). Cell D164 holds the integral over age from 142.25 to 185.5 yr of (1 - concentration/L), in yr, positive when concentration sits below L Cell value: 8.4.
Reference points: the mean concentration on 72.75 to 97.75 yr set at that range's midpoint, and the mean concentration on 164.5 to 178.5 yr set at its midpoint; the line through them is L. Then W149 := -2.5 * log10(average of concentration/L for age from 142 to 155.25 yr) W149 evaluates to 0.48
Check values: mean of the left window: 20.3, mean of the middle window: 15.1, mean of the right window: 24.6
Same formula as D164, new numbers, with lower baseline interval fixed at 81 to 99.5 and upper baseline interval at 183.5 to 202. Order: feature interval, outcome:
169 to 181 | 1.0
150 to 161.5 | 4.1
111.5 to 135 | -1.2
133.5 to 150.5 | 2.8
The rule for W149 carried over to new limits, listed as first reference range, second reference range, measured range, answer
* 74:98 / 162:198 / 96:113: 0.00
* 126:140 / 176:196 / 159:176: 0.15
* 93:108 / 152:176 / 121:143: -0.17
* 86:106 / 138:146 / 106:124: -0.10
